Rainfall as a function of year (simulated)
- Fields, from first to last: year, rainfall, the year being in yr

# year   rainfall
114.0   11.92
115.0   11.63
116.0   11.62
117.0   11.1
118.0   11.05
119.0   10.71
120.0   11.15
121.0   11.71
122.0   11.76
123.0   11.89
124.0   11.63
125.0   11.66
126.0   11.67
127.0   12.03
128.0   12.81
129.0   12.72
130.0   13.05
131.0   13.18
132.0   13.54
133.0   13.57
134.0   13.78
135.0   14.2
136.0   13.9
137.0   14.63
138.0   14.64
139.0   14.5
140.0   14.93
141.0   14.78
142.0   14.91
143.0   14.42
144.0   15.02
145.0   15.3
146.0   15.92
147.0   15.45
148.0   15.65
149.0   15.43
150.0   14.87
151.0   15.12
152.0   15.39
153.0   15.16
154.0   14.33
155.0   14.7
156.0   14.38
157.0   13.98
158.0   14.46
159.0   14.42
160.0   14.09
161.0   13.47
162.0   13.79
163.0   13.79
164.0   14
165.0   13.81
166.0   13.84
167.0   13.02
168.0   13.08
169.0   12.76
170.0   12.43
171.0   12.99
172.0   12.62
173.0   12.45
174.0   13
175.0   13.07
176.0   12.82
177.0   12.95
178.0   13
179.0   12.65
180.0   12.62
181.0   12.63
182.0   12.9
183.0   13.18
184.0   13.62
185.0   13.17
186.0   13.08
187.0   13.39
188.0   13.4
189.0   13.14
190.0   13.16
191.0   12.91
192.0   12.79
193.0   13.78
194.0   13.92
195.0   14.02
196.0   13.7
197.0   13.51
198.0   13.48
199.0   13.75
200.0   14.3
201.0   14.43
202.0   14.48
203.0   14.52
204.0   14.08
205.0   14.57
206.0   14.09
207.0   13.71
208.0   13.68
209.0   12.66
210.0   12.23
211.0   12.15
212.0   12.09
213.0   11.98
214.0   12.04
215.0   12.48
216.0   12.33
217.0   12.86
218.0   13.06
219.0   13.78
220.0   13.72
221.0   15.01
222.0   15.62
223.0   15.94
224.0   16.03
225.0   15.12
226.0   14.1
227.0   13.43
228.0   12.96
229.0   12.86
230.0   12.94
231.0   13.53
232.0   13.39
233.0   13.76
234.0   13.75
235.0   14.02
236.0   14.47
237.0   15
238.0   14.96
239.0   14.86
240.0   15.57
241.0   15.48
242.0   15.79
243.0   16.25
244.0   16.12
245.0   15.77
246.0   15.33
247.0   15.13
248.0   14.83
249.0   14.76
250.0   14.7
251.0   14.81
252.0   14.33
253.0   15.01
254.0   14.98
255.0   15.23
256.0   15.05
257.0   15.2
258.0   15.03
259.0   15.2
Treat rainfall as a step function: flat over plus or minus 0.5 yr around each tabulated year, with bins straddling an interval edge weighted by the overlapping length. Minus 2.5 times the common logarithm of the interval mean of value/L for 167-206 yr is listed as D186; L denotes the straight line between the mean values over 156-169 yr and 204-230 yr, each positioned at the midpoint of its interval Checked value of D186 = 0.03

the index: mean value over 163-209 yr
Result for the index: 13.4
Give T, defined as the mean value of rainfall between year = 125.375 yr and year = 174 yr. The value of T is 14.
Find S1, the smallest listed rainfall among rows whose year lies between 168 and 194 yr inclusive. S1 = 12.43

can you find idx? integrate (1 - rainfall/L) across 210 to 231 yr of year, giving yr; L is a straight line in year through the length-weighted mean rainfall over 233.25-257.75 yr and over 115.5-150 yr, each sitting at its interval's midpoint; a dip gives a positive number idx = 1.7 yr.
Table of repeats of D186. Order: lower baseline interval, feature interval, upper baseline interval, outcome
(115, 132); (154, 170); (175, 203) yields -0.09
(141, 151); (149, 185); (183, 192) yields 0.05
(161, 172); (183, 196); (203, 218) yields -0.02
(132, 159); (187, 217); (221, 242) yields 0.09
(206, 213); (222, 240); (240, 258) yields -0.01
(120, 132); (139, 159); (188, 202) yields -0.18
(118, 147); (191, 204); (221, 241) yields 0.01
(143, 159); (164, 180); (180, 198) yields 0.09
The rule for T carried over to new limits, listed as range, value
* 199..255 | 14.2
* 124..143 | 13.6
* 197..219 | 13.3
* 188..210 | 13.7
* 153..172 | 13.7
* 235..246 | 15.4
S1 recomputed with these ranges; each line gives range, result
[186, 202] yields 12.79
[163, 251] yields 11.98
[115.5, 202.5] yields 10.71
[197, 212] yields 12.09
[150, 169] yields 12.76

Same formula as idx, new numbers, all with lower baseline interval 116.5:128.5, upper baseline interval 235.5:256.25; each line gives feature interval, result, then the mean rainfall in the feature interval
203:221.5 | 1.32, 13.2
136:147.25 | -2.54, 14.9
